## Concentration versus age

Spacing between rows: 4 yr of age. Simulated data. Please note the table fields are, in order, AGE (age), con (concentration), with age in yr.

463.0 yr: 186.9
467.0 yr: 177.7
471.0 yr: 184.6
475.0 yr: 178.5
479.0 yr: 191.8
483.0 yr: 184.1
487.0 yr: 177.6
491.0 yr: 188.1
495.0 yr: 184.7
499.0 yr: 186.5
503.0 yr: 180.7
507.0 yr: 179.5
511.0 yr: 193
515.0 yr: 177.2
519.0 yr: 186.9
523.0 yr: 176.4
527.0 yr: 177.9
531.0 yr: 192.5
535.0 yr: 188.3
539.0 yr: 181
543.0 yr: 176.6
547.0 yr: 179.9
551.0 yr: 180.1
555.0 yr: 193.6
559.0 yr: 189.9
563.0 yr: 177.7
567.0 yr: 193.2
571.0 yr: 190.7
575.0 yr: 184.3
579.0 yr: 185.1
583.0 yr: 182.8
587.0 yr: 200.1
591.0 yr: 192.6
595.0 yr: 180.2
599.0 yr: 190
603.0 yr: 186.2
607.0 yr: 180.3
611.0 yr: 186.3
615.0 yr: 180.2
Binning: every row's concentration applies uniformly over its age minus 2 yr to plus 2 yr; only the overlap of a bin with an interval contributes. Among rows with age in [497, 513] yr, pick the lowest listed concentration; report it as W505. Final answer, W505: 179.5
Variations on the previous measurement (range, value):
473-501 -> 177.6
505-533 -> 176.4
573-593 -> 182.8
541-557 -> 176.6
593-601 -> 180.2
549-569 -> 177.7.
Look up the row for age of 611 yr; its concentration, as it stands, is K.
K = 186.3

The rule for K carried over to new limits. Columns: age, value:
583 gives 182.8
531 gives 192.5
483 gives 184.1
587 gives 200.1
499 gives 186.5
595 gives 180.2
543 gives 176.6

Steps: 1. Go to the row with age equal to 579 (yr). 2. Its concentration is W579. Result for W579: 185.1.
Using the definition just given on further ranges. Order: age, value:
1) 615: 180.2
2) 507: 179.5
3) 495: 184.7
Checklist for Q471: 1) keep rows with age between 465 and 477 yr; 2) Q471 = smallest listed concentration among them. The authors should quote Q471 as 177.7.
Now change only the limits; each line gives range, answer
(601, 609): 180.3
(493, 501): 184.7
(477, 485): 184.1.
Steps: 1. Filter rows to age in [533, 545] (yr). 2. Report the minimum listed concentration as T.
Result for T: 176.6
